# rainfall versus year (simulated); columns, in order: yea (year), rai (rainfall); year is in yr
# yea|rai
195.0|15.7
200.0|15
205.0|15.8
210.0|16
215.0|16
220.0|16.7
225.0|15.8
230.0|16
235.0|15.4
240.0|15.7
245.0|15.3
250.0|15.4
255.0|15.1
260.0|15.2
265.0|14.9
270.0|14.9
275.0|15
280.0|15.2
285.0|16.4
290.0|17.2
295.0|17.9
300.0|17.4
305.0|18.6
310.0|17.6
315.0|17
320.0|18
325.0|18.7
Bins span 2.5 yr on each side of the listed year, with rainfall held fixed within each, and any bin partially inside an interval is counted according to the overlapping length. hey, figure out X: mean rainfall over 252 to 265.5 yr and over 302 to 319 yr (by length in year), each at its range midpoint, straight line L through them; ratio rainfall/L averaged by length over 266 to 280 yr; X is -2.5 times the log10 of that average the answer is 0.06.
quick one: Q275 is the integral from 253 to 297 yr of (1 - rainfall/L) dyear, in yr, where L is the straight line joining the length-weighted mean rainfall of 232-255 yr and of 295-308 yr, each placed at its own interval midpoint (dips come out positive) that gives 2.8 yr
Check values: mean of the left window 15.4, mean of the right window 18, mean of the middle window 15.7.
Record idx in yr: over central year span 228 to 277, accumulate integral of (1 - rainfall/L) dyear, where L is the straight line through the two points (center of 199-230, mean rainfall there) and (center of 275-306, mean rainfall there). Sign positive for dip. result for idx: 3.3 yr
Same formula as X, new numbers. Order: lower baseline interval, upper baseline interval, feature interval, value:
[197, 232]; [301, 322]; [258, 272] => 0.128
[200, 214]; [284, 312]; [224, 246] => 0.045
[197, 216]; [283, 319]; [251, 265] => 0.104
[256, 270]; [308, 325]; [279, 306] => -0.040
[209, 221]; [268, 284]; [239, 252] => 0.017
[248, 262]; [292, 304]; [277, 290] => 0.058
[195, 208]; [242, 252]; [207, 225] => -0.049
